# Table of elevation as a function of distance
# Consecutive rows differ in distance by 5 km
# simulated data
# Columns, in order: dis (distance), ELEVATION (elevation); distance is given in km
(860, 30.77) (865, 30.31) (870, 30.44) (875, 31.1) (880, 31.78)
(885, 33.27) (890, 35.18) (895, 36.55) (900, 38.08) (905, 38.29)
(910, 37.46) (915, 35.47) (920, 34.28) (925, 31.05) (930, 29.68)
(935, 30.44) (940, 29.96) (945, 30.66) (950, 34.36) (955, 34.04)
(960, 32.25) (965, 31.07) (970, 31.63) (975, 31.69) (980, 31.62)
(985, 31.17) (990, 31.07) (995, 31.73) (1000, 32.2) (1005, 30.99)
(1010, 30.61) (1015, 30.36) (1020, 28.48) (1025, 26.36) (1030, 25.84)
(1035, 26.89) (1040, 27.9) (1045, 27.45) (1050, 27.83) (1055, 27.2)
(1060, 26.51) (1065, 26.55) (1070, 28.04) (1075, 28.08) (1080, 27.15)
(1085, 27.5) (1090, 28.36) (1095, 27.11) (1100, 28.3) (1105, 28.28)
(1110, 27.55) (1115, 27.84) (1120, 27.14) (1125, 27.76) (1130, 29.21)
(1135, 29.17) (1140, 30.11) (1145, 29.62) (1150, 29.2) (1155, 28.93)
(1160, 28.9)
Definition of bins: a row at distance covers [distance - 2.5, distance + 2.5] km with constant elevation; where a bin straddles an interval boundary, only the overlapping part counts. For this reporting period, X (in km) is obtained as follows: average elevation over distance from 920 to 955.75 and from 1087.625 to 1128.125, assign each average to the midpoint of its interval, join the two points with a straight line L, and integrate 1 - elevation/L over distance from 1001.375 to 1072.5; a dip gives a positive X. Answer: 3.3 km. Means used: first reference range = 31.5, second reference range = 27.8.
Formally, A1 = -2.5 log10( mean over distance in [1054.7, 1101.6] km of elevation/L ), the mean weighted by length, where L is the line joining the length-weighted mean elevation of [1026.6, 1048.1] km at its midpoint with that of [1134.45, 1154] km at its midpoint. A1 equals 0.02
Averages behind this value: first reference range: 27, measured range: 27.5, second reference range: 29.5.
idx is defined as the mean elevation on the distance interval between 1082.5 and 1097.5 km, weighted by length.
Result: 27.7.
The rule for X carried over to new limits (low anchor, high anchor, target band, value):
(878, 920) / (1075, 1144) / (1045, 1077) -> 2.70 km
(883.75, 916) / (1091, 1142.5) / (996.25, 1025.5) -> 1.93 km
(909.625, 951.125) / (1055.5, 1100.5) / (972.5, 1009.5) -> -1.40 km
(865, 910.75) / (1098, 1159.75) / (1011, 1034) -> 2.40 km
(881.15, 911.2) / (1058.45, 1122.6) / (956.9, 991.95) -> 1.27 km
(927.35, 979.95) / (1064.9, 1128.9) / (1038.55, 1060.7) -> 1.21 km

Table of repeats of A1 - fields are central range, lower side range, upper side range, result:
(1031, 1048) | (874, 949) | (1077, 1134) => 0.10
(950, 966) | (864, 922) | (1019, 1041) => -0.07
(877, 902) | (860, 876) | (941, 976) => -0.13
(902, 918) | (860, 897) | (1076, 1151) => -0.16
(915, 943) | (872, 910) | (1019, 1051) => 0.05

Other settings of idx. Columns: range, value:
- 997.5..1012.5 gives 31.3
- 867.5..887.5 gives 31.6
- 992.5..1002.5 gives 32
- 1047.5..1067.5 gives 27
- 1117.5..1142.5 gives 28.7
